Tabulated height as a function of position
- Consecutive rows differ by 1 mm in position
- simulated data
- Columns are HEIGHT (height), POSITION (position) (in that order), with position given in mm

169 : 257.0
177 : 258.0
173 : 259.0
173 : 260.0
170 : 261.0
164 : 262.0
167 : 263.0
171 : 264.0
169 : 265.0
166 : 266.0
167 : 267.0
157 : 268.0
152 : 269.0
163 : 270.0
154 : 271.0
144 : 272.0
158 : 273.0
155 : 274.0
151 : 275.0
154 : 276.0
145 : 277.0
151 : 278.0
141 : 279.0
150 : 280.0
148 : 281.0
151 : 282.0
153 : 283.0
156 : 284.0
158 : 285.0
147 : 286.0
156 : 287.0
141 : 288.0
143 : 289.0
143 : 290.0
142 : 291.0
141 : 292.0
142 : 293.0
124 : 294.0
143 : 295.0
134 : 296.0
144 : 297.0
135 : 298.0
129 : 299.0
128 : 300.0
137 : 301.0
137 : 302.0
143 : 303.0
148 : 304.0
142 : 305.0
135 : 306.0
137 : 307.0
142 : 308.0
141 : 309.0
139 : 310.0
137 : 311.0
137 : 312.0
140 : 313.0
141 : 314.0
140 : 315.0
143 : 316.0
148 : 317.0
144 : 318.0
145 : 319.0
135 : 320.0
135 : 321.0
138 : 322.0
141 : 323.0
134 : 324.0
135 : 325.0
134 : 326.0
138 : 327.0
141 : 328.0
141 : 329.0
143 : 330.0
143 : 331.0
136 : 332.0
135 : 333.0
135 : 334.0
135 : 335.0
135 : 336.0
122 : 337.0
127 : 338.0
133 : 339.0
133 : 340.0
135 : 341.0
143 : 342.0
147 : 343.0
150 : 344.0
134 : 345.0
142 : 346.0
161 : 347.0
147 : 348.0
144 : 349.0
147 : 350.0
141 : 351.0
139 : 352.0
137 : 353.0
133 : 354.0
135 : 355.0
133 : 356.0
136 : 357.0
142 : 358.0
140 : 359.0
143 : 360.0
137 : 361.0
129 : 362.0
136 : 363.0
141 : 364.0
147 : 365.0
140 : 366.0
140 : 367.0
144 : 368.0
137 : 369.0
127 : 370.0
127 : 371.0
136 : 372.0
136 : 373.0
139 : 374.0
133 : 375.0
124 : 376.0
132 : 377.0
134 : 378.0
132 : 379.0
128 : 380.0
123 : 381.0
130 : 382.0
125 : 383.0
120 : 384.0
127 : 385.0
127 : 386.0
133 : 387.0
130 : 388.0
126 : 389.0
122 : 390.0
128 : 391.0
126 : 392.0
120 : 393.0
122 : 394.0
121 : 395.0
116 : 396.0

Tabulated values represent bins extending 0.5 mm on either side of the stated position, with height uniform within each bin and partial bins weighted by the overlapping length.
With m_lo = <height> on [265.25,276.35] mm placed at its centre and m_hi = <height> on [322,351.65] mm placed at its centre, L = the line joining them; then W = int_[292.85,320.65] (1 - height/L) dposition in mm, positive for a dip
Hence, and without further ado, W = 1.5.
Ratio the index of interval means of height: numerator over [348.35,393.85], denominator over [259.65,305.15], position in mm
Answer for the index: 0.9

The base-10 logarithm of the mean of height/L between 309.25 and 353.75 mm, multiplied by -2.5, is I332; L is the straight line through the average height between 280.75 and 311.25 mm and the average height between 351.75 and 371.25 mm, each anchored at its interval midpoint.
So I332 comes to 0.00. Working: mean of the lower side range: 142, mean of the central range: 139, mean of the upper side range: 137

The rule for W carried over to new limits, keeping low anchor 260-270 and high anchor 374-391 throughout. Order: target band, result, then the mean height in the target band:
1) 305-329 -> 1.5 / 139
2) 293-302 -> 1.2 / 135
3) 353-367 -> -0.3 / 138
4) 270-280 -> 0.7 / 151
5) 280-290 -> 0.6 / 150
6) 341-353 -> -0.4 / 144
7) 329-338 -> 0.5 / 135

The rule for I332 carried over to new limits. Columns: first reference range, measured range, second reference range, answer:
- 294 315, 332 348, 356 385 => -0.02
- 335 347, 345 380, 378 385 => -0.05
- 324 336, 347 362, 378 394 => -0.06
